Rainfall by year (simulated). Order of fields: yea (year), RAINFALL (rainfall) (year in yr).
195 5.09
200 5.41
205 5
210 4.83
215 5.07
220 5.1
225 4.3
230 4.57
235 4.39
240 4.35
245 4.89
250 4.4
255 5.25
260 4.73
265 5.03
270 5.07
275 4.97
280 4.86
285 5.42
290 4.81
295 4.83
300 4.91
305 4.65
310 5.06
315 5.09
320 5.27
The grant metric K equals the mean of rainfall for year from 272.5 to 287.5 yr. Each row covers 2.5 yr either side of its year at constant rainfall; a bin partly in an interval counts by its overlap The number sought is 5.08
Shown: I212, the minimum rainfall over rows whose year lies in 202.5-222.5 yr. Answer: 4.83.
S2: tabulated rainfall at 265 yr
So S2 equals 5.03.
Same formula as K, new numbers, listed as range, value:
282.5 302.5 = 4.99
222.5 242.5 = 4.4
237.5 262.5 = 4.72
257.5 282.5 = 4.93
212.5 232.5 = 4.76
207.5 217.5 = 4.95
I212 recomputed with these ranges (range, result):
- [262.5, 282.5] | 4.86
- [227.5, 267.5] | 4.35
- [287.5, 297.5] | 4.81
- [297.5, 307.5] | 4.65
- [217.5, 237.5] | 4.3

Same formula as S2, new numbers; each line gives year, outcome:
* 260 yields 4.73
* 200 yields 5.41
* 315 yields 5.09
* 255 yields 5.25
